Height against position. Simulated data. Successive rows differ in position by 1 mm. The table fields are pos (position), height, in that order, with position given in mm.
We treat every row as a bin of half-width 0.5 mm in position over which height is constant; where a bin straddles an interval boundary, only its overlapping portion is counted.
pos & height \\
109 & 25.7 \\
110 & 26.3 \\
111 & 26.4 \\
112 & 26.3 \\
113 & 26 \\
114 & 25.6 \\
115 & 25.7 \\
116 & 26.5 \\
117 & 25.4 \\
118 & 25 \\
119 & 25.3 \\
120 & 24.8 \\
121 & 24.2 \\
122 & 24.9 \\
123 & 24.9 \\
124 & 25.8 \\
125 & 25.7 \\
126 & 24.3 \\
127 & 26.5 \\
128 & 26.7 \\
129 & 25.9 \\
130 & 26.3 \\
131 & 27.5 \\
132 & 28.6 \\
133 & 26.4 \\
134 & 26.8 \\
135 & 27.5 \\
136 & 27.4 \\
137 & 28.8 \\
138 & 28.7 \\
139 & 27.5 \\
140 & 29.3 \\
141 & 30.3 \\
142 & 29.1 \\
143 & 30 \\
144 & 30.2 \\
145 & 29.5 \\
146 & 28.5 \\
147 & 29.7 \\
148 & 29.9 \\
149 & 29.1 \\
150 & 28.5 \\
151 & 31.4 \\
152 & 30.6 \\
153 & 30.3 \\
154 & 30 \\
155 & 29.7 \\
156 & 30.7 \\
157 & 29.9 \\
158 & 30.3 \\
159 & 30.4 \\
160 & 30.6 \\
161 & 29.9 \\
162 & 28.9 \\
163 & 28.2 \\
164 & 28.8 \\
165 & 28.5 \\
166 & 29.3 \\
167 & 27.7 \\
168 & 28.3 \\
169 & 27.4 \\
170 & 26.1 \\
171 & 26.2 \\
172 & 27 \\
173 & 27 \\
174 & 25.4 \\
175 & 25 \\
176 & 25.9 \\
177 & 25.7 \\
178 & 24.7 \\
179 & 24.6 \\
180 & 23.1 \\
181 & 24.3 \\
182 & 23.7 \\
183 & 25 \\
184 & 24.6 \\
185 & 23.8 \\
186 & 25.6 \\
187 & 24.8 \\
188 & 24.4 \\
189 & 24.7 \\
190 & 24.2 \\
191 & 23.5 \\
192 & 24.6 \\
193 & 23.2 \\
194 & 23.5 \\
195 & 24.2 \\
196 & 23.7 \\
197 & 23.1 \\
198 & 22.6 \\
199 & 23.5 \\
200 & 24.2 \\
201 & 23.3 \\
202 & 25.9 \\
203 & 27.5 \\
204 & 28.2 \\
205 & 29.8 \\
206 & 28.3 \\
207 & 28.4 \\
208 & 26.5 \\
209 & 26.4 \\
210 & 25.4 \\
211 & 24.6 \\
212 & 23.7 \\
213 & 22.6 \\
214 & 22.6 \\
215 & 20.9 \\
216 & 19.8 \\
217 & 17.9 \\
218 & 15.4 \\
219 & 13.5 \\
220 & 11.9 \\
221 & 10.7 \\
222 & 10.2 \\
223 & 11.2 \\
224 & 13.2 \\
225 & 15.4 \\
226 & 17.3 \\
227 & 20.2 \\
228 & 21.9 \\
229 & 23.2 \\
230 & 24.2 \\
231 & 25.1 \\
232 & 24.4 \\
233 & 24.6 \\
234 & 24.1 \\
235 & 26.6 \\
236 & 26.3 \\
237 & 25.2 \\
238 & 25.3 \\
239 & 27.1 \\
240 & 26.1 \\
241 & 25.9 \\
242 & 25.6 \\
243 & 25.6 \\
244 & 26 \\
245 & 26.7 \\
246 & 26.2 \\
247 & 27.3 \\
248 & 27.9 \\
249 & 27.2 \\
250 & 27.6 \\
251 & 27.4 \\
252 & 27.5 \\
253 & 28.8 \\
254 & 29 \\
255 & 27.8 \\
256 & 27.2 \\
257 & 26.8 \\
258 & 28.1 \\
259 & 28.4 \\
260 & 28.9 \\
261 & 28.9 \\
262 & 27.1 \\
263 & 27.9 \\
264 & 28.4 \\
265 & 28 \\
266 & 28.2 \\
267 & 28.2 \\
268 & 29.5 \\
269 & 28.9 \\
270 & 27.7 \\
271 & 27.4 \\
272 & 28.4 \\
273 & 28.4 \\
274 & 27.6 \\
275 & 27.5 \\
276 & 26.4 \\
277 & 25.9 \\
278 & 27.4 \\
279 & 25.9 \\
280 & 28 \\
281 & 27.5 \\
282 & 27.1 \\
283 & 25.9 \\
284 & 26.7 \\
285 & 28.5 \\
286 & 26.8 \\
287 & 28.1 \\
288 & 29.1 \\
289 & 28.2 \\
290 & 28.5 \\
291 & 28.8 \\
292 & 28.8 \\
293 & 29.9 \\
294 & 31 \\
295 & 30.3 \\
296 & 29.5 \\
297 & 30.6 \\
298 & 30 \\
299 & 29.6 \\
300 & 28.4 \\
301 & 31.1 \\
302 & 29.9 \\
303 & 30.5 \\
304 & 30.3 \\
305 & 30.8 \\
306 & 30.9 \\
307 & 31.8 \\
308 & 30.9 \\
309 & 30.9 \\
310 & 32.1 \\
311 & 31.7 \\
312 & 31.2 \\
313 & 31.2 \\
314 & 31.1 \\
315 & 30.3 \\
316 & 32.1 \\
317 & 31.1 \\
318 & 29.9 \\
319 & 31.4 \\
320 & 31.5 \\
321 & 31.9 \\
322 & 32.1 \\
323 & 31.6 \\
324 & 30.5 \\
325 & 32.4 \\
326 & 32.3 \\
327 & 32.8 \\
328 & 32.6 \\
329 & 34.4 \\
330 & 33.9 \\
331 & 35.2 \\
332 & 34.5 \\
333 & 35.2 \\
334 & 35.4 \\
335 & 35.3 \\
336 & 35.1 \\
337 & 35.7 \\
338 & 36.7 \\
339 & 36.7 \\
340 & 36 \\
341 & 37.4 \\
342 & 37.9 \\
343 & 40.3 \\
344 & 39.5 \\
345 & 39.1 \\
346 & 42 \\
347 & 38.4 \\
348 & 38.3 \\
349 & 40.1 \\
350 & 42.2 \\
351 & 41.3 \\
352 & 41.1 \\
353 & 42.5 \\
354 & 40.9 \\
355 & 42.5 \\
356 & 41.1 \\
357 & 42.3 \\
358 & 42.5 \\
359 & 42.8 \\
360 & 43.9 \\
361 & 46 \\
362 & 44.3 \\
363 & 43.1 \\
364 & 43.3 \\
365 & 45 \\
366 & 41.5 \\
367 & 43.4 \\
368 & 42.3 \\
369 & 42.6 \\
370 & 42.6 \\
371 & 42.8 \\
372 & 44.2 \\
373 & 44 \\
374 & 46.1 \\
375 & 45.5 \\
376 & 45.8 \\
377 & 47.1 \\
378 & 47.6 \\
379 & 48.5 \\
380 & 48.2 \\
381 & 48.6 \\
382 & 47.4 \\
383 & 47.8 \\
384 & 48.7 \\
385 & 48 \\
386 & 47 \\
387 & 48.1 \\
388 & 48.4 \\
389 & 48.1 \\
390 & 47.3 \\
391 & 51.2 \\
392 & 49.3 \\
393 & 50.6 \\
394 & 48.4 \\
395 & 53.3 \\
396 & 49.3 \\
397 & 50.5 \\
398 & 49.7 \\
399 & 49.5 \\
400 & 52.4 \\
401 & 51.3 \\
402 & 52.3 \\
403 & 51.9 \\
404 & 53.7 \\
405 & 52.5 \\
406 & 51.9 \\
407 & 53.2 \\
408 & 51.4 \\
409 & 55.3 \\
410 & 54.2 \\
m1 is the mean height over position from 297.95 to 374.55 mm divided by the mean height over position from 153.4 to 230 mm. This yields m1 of 1.52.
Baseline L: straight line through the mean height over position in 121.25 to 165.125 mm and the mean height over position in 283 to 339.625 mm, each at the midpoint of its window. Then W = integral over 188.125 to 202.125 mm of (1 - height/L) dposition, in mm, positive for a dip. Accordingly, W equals 2.63 mm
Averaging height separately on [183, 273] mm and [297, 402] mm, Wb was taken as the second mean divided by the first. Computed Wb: 1.62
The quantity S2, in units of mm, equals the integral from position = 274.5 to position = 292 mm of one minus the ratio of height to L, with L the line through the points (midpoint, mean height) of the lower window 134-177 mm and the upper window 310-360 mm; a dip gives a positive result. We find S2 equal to 3.3 mm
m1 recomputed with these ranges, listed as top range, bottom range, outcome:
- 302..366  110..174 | 1.30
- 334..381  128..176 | 1.47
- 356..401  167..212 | 1.84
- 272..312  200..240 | 1.31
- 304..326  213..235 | 1.67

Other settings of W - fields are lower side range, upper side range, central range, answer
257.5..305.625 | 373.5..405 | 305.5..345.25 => 3.6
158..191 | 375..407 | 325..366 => 5.3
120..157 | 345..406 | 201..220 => 5.7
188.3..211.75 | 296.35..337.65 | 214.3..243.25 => 6.8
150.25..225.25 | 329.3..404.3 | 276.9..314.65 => 7.2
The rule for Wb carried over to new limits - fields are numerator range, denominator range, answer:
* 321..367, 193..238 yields 1.73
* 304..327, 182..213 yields 1.26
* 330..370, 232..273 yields 1.47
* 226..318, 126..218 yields 1.05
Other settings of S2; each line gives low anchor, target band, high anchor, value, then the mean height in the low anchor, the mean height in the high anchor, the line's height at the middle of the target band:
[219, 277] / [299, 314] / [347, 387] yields 1.57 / 25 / 44.2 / 34.4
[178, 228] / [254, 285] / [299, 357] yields 1.19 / 22.3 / 34.7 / 28.9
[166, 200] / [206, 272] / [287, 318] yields 7.66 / 24.9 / 30.3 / 27.5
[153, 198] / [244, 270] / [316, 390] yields 3.90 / 26.4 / 40.4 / 32.8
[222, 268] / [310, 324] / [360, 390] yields 2.02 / 25.3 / 45.7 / 36.6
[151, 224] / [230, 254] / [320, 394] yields 3.05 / 24.8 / 41.4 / 30.1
